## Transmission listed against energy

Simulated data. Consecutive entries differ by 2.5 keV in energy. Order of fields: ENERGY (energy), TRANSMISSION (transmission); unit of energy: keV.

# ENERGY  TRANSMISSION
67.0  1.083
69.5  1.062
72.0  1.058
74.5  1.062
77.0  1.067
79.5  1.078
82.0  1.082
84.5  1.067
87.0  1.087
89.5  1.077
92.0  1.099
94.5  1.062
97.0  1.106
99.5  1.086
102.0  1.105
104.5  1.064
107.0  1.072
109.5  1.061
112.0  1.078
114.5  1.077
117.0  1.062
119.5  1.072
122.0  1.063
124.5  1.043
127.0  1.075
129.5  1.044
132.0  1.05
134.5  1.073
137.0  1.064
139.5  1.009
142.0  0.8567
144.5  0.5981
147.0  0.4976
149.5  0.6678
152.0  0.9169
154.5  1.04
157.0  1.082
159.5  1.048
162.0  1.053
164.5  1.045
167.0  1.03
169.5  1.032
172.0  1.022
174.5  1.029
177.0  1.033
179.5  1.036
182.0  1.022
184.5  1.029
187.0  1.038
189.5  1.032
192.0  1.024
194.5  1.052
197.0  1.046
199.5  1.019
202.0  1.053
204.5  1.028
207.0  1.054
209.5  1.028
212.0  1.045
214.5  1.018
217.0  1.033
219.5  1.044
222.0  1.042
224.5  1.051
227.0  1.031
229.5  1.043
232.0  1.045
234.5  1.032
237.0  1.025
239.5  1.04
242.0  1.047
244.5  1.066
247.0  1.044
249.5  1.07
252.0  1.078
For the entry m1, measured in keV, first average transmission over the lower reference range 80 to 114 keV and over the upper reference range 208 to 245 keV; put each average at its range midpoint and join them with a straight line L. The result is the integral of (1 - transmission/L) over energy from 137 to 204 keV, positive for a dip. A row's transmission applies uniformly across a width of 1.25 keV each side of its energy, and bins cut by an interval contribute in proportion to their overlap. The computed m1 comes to 5.1 keV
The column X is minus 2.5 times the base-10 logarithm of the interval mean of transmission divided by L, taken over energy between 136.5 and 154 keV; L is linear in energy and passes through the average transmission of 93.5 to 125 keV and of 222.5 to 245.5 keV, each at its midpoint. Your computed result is 0.31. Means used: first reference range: 1.07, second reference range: 1.04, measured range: 0.8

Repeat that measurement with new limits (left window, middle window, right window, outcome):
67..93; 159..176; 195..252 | 0.019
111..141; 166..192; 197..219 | 0.014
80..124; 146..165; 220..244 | 0.156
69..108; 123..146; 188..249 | 0.095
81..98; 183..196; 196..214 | 0.009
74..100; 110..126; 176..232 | 0.003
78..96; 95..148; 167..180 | 0.052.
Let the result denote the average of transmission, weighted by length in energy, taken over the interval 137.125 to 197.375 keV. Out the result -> 0.969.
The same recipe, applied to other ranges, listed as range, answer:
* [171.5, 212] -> 1.03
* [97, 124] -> 1.07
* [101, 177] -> 0.998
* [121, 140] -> 1.05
